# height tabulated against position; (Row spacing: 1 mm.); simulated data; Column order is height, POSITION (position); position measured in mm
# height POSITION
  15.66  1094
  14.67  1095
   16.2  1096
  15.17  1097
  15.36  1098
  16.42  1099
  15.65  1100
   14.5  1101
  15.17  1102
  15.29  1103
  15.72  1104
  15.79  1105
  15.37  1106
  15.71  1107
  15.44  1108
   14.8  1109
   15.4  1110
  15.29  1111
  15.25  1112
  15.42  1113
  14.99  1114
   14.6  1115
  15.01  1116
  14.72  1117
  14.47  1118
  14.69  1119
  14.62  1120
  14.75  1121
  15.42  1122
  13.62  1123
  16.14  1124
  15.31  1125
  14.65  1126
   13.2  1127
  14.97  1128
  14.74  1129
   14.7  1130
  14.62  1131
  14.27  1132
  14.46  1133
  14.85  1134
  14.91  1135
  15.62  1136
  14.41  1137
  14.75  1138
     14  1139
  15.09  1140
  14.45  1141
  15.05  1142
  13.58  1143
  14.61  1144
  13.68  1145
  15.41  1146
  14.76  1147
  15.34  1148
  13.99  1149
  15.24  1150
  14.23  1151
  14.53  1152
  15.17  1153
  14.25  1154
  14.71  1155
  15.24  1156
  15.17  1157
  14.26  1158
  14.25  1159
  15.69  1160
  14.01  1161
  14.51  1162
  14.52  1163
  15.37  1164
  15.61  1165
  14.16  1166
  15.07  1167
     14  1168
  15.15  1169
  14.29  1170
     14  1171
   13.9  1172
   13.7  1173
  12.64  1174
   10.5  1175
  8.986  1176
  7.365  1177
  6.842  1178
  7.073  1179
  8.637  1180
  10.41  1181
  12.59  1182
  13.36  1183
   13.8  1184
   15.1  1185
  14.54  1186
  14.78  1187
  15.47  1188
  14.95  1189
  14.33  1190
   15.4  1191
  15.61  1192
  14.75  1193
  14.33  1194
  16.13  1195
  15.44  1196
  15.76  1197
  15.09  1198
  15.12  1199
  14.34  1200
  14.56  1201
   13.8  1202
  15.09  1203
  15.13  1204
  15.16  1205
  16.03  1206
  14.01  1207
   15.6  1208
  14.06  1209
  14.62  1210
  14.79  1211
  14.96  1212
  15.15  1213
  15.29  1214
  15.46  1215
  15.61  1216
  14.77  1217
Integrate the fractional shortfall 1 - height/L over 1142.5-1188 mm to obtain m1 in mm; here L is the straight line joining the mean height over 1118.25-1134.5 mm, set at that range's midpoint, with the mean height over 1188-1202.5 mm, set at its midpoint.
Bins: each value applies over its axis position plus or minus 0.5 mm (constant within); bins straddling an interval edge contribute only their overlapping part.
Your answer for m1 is 4.0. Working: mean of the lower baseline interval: 14.7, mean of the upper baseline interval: 15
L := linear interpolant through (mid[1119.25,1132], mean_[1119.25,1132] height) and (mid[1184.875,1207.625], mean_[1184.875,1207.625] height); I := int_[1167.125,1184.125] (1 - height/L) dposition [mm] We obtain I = 3.7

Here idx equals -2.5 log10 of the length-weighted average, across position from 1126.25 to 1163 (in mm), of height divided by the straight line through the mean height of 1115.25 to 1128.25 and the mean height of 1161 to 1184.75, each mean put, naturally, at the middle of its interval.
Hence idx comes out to -0.07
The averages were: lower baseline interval 14.7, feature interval 14.6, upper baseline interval 12.5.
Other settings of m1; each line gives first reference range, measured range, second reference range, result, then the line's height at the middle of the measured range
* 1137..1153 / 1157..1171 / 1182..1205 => 0.0 mm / 14.7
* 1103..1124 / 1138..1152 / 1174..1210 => -0.1 mm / 14.5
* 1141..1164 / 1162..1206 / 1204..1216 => 3.5 mm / 14.9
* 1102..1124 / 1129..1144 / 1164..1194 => -0.3 mm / 14.4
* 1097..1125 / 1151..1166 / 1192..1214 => 0.3 mm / 15.1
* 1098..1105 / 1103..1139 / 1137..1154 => 0.4 mm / 15.1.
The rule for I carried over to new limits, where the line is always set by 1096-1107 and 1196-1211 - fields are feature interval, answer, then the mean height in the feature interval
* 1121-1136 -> 0.6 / 14.7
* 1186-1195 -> 0.0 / 15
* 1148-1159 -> 0.4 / 14.7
